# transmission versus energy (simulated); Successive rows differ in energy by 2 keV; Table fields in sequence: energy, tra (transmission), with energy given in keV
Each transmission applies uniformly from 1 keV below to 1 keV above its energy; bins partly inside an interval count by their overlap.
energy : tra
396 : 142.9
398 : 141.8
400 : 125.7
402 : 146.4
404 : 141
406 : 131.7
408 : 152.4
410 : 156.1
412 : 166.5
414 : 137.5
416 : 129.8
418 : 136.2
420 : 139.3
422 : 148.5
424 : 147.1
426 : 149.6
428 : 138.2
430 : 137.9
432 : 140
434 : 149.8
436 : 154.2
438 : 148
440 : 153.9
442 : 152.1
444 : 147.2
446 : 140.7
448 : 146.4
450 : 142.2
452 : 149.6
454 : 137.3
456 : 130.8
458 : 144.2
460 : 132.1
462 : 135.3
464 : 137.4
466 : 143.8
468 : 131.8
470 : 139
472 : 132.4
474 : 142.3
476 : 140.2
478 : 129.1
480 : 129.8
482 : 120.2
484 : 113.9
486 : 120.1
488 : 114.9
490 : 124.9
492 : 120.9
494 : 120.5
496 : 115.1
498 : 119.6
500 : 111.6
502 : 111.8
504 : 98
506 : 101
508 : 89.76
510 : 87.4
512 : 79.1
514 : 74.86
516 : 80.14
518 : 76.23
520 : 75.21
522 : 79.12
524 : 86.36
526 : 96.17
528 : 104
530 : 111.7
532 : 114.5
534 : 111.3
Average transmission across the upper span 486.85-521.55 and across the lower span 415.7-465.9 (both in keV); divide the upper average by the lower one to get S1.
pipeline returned 0.7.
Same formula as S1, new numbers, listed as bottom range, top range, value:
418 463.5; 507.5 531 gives 0.60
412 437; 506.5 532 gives 0.61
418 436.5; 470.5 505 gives 0.84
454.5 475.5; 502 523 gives 0.62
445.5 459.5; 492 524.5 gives 0.67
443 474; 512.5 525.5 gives 0.57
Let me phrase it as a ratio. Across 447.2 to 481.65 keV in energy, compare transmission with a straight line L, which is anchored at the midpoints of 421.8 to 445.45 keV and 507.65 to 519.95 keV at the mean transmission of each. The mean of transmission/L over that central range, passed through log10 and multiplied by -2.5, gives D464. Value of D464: -0.14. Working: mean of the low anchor 147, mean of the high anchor 80.3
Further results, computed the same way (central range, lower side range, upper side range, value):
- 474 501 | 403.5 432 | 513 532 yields -0.146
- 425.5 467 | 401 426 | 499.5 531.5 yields -0.128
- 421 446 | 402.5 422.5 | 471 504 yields -0.070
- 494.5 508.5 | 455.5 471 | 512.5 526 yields -0.101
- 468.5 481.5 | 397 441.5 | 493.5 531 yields -0.173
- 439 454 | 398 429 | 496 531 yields -0.159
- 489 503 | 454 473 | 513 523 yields -0.167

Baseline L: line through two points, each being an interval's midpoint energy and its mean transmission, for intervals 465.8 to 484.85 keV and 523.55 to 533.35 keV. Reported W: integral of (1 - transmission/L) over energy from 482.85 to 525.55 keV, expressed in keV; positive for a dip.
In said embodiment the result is 6.28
